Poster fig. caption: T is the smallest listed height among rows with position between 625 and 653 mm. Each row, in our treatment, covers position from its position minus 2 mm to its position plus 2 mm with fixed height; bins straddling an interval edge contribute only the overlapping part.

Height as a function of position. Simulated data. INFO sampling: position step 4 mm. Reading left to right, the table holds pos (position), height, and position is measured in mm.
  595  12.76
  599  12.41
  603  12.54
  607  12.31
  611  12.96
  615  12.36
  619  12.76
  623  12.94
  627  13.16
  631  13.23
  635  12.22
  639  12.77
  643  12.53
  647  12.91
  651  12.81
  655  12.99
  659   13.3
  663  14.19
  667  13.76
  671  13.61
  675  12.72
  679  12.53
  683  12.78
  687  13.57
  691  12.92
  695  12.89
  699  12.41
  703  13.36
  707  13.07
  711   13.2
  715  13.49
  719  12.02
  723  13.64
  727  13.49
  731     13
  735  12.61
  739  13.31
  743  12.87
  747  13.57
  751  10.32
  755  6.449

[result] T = 12.22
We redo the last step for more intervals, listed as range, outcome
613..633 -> 12.36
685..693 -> 12.92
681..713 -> 12.41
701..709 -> 13.07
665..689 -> 12.53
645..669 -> 12.81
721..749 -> 12.61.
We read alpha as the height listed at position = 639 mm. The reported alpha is 12.77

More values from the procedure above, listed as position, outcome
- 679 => 12.53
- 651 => 12.81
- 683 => 12.78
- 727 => 13.49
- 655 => 12.99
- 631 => 13.23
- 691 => 12.92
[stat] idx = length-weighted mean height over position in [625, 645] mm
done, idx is 12.8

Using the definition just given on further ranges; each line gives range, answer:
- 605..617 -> 12.5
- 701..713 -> 13.2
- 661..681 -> 13.4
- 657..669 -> 13.8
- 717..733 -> 13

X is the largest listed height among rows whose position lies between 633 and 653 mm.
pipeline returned 12.91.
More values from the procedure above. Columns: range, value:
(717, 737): 13.64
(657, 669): 14.19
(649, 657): 12.99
